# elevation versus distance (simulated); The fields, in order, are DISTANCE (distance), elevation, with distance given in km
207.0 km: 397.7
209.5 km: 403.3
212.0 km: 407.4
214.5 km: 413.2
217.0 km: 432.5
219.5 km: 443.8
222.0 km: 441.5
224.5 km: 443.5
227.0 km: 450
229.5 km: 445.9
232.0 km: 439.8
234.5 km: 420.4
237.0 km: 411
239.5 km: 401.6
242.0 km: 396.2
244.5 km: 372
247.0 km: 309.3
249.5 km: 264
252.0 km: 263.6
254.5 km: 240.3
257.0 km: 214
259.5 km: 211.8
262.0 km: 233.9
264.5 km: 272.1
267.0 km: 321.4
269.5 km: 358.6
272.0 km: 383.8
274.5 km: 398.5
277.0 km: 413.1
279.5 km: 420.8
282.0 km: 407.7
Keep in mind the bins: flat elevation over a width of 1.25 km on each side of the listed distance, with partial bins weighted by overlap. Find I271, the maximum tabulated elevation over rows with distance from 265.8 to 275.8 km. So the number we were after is 398.5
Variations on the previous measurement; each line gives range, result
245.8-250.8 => 309.3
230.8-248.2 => 439.8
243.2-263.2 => 372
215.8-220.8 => 443.8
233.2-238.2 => 420.4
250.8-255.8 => 263.6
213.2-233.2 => 450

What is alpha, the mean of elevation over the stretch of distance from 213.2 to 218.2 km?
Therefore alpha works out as 423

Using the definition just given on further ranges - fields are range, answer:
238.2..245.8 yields 390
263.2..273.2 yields 333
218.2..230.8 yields 445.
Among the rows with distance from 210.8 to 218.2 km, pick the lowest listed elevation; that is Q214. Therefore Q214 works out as 407.4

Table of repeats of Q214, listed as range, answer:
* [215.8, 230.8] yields 432.5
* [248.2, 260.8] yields 211.8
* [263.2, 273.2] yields 272.1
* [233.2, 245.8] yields 372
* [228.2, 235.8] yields 420.4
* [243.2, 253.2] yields 263.6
